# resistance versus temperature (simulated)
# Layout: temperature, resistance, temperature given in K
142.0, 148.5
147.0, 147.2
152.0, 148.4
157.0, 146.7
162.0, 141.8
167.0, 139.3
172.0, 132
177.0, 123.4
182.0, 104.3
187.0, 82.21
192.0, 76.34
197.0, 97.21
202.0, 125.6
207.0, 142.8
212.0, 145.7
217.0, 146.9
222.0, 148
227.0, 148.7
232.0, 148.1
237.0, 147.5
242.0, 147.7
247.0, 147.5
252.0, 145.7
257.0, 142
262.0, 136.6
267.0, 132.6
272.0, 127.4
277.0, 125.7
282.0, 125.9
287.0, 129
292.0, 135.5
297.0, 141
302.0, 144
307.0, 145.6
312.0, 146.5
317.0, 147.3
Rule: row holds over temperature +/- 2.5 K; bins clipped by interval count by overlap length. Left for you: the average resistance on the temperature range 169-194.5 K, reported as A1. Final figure 104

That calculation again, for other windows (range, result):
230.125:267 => 144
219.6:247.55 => 148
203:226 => 145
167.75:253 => 130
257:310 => 135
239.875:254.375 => 147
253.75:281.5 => 133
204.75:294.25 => 140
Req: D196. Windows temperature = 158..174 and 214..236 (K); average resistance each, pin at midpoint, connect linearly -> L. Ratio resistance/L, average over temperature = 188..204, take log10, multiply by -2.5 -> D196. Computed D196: 0.42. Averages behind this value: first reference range 139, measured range 97.3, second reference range 148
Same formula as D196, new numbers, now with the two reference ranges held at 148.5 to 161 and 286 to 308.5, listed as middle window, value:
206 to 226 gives -0.02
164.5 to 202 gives 0.31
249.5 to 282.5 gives 0.05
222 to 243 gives -0.04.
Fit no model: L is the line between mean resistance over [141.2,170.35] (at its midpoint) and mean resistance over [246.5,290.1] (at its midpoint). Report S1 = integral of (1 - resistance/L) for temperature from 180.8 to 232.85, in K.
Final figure 5.86 K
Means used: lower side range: 145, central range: 124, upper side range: 134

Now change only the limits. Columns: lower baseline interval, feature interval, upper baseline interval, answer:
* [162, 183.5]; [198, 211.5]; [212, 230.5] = 0.9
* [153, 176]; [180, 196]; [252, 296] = 5.8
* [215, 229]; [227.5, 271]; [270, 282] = -1.9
